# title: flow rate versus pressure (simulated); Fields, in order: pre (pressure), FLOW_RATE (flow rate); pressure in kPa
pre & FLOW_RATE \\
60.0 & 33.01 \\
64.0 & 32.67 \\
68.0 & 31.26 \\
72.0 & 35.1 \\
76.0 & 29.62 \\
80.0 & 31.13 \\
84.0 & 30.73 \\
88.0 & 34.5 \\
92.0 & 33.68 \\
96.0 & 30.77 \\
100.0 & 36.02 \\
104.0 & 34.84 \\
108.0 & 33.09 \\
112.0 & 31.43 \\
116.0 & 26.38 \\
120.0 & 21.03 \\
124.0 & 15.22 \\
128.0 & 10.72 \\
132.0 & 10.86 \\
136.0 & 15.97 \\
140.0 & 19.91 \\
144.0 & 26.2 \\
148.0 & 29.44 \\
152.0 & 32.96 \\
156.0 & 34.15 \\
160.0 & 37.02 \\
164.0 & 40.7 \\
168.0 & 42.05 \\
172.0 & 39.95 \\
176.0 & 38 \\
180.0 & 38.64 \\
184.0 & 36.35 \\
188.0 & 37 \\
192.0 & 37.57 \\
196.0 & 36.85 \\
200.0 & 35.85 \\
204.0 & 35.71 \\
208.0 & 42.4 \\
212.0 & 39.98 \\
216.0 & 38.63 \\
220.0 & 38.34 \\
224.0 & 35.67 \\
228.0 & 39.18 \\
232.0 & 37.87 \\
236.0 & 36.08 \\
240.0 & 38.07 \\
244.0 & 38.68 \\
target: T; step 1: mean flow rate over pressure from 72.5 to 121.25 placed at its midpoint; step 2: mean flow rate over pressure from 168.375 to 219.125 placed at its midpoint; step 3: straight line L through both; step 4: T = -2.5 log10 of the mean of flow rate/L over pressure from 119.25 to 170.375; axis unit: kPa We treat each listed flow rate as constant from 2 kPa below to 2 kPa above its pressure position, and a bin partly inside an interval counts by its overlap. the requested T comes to 0.32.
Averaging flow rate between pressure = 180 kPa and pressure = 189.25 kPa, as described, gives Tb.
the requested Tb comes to 37.1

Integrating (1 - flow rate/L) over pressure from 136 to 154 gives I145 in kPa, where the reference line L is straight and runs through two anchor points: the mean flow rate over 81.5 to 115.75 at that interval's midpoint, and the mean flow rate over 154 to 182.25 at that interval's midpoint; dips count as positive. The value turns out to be 5.3 kPa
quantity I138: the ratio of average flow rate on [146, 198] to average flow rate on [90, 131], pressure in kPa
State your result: 1.4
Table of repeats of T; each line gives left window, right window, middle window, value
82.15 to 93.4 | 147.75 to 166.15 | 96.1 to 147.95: 0.38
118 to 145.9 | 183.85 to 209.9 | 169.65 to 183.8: -0.24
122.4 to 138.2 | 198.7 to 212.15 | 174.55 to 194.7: -0.20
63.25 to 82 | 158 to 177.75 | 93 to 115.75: 0.06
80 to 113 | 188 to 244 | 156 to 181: -0.09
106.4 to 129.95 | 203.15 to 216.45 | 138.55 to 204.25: -0.09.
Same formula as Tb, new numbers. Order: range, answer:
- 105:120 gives 29.4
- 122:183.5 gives 29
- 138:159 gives 28.9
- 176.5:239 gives 37.8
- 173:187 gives 37.8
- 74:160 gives 27.3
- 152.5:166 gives 36.8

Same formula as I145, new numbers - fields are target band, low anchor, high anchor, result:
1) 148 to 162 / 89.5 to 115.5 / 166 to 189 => 1.2 kPa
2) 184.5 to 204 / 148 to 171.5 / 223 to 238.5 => 0.2 kPa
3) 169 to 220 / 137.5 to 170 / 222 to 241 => -4.6 kPa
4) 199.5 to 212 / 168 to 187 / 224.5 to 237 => -0.2 kPa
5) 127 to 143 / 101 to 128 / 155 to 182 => 8.1 kPa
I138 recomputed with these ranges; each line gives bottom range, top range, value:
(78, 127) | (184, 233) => 1.28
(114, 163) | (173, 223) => 1.60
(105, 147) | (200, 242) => 1.76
